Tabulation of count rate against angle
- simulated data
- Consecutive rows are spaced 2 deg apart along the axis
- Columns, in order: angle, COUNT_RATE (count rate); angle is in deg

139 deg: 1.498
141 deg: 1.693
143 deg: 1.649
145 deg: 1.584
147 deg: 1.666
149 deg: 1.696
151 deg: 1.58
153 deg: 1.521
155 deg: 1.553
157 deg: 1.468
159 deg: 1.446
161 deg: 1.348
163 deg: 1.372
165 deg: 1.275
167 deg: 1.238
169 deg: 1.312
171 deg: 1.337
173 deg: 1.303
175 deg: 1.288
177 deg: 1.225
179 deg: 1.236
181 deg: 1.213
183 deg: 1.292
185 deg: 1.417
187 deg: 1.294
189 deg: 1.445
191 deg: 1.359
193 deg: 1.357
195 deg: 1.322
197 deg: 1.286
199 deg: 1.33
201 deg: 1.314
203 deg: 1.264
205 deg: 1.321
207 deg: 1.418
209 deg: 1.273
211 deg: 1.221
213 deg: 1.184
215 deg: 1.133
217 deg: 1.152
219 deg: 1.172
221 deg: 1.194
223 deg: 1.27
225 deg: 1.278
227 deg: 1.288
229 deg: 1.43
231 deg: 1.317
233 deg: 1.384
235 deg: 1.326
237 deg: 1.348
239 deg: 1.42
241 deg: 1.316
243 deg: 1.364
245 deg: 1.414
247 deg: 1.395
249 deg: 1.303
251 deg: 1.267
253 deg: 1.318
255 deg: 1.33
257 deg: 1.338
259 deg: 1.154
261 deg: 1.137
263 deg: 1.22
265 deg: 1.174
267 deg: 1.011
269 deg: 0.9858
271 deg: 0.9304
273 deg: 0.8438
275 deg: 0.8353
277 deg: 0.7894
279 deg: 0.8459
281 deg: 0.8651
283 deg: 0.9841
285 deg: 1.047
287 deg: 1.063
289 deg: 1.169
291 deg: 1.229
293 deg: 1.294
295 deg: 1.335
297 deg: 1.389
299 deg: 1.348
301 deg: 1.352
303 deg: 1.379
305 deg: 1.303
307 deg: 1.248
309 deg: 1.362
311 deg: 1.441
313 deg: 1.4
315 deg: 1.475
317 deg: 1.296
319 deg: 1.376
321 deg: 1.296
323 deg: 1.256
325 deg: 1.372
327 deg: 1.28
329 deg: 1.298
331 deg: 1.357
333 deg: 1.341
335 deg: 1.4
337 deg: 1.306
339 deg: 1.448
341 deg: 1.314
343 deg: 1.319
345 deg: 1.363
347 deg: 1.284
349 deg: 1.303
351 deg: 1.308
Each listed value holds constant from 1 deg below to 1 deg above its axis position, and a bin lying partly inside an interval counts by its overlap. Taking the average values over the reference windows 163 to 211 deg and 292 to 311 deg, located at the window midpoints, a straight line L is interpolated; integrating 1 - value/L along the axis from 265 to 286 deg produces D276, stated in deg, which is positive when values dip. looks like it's 6.41 deg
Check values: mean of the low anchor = 1.31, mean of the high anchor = 1.34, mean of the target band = 0.926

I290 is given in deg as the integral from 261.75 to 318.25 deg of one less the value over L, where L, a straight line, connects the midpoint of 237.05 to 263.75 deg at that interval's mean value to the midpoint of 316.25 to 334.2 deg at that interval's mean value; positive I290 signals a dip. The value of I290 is 6.42 deg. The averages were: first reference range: 1.31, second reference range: 1.32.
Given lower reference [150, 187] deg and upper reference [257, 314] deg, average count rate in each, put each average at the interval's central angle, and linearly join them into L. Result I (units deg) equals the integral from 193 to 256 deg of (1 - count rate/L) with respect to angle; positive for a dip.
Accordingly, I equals -2.3 deg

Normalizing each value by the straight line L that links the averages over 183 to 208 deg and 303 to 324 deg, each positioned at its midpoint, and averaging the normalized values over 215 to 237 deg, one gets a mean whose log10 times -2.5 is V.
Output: 0.05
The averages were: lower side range 1.34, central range 1.28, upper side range 1.35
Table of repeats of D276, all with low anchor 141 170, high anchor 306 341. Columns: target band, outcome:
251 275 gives 4.7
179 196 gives 1.5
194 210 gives 1.5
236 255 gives 0.9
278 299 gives 3.7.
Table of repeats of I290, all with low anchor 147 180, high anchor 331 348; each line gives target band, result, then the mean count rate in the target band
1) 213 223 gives 1.49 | 1.18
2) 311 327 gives -0.01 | 1.35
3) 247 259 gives 0.58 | 1.31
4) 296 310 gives 0.18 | 1.34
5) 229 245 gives 0.16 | 1.36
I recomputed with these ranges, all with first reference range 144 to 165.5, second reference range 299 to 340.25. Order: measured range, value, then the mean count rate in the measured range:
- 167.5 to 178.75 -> 1.5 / 1.29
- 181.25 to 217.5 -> 4.1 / 1.3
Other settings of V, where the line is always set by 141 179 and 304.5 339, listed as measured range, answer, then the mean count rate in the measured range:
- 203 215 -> 0.11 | 1.27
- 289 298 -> 0.05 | 1.3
